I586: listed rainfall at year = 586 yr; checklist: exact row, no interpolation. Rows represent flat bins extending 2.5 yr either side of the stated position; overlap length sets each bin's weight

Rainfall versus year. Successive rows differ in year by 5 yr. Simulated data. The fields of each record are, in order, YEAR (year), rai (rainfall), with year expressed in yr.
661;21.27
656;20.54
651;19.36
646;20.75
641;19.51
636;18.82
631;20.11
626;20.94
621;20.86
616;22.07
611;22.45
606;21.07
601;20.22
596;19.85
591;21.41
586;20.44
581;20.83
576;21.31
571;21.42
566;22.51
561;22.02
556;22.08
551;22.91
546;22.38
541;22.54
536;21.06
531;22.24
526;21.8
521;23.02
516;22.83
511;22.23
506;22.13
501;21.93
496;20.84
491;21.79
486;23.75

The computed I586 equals 20.44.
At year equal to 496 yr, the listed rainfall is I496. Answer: 20.84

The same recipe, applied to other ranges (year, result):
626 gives 20.94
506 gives 22.13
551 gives 22.91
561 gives 22.02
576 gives 21.31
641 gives 19.51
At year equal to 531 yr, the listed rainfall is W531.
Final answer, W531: 22.24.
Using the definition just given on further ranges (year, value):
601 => 20.22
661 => 21.27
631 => 20.11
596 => 19.85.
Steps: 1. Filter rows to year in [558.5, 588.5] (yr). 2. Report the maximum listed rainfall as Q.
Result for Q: 22.51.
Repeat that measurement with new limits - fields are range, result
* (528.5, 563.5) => 22.91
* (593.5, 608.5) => 21.07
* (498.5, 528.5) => 23.02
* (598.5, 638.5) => 22.45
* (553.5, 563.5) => 22.08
